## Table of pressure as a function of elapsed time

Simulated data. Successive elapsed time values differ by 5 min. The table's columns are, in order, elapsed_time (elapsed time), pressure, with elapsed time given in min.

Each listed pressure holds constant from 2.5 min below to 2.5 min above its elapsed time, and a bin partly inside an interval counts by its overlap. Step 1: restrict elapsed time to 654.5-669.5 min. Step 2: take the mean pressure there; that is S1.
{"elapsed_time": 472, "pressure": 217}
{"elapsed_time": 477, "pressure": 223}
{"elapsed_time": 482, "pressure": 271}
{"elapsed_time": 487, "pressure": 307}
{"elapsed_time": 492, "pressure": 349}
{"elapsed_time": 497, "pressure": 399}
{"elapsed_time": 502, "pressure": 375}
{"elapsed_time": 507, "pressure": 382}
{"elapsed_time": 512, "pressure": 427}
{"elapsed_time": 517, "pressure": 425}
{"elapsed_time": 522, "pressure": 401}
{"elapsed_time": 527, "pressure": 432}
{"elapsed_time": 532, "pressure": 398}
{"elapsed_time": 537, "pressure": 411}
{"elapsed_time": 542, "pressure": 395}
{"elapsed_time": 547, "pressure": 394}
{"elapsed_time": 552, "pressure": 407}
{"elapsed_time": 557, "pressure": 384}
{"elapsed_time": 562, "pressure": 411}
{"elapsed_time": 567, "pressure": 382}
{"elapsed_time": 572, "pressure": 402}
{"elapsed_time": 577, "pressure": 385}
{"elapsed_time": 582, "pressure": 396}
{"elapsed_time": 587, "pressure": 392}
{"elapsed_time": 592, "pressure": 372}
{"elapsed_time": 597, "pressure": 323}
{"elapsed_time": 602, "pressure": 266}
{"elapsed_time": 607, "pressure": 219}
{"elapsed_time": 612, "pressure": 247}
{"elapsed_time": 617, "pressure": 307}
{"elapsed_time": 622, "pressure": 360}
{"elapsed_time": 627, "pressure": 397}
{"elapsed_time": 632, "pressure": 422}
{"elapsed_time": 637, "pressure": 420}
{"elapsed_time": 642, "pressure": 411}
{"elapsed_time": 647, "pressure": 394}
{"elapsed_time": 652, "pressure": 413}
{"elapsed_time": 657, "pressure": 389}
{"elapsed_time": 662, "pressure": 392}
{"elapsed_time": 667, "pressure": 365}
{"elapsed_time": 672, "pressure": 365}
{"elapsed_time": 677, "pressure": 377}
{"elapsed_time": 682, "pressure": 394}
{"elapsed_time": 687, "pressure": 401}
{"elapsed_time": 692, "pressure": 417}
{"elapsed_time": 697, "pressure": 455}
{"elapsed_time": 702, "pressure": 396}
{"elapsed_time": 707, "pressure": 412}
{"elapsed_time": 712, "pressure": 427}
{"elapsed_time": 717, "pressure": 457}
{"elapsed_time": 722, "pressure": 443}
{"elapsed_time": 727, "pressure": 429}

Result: 382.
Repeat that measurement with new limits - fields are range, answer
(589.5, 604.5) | 320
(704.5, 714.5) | 420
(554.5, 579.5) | 393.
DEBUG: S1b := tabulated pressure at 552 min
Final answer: 407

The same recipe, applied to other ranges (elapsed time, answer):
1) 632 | 422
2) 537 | 411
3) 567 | 382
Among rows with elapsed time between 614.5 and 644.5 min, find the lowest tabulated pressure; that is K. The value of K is 307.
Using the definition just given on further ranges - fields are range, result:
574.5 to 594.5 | 372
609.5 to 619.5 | 247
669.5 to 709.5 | 365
